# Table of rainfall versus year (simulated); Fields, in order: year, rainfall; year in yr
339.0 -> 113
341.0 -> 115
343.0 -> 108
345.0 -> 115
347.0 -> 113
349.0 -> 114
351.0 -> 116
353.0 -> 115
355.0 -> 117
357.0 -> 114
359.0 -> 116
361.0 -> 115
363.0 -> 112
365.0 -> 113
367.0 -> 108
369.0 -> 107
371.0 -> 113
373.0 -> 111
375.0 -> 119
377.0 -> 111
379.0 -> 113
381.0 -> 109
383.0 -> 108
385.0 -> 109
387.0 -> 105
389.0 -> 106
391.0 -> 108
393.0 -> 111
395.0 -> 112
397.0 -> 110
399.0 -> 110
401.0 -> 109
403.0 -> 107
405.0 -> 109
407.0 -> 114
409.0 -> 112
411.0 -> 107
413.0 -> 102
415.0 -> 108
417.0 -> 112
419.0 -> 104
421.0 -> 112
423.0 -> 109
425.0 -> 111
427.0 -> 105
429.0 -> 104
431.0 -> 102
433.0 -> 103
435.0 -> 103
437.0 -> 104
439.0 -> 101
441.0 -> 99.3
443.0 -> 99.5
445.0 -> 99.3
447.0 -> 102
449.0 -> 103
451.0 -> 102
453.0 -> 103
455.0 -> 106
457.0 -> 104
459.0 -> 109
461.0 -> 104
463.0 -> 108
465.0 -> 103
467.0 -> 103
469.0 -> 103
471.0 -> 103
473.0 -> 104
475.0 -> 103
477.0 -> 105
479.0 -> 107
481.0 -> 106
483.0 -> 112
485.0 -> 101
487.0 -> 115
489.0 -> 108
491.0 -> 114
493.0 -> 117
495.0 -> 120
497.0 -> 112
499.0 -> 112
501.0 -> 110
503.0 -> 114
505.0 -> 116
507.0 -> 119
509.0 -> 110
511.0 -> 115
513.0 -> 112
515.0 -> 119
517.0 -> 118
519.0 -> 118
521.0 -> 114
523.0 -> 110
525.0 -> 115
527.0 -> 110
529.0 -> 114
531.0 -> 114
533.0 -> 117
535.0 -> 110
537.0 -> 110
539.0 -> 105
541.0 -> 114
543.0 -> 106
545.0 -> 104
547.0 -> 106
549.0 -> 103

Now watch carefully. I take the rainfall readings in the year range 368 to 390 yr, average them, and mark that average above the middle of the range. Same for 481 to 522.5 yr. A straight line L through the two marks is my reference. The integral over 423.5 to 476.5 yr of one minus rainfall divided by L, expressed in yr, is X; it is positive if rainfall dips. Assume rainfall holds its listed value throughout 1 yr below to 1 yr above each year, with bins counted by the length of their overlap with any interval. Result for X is 4.0 yr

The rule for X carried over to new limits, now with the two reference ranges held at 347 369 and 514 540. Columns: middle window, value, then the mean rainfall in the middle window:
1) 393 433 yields 1.9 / 108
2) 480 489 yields 0.4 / 108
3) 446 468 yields 1.8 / 104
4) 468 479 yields 0.9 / 104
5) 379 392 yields 0.6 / 108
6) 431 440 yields 0.9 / 103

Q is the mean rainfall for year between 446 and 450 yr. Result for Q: 102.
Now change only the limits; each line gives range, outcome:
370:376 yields 114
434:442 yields 102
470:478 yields 104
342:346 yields 112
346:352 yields 114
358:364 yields 114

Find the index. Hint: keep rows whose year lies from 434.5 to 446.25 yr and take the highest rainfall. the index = 104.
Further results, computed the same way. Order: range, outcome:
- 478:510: 120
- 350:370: 117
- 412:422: 112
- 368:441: 119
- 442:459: 109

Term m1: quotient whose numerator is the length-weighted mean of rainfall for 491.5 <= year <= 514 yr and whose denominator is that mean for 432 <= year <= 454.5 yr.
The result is 1.12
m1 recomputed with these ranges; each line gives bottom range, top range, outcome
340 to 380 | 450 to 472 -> 0.92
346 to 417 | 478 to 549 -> 1.01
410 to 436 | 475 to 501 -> 1.04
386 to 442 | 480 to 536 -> 1.06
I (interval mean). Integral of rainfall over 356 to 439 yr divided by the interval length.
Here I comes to 109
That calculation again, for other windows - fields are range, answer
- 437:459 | 102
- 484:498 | 112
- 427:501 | 106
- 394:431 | 109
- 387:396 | 109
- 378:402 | 109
